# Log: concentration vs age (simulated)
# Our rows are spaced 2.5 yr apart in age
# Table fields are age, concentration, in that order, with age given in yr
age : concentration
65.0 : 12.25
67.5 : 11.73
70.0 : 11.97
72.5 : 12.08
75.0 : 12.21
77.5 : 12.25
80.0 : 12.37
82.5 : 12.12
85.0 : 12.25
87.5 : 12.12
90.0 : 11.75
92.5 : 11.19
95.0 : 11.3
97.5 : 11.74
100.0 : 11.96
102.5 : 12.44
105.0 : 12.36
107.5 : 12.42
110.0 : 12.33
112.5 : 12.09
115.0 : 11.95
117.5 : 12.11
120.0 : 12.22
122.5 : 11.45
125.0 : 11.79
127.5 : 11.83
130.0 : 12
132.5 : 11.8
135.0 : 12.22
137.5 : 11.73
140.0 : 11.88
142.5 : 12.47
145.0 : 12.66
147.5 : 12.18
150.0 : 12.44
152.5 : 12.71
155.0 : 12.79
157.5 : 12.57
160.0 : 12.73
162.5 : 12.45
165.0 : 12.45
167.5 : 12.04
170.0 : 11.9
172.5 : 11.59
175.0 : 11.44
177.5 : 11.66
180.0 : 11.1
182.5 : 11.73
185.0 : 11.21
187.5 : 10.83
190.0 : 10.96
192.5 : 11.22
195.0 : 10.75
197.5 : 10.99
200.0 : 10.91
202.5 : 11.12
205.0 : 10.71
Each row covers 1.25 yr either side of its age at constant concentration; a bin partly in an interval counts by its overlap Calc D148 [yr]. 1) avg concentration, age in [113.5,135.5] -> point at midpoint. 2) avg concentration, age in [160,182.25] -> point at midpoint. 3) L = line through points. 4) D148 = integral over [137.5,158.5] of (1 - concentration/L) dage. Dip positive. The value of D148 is -0.9 yr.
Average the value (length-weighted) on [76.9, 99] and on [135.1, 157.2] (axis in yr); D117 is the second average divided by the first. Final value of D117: 1.04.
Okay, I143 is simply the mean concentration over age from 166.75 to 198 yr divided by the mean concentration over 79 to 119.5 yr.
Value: 0.94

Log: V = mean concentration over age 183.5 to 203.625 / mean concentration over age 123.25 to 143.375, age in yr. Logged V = 0.92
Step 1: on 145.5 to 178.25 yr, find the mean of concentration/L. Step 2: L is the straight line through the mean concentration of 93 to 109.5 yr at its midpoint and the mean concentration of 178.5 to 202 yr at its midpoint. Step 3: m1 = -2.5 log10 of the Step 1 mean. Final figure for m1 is -0.08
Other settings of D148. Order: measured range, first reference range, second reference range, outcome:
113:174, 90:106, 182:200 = -3.8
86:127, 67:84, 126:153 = 0.6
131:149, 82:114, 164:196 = -0.6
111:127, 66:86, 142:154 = 0.5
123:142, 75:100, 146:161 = 0.7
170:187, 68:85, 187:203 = -0.5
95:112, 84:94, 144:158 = -0.2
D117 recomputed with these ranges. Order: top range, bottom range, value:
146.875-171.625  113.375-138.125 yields 1.04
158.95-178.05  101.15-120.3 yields 0.98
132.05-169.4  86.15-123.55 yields 1.03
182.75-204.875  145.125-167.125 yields 0.88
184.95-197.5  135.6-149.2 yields 0.90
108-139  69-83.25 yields 0.98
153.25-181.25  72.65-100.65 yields 1.01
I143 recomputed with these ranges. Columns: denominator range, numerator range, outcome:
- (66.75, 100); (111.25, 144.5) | 1.00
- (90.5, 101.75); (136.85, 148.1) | 1.05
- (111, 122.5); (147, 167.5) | 1.04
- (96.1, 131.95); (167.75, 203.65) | 0.94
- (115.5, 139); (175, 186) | 0.96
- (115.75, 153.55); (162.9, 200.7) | 0.94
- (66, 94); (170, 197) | 0.94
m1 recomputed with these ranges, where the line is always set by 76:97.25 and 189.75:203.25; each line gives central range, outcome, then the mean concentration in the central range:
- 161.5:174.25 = -0.08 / 12.1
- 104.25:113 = -0.05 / 12.3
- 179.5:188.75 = -0.01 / 11.2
